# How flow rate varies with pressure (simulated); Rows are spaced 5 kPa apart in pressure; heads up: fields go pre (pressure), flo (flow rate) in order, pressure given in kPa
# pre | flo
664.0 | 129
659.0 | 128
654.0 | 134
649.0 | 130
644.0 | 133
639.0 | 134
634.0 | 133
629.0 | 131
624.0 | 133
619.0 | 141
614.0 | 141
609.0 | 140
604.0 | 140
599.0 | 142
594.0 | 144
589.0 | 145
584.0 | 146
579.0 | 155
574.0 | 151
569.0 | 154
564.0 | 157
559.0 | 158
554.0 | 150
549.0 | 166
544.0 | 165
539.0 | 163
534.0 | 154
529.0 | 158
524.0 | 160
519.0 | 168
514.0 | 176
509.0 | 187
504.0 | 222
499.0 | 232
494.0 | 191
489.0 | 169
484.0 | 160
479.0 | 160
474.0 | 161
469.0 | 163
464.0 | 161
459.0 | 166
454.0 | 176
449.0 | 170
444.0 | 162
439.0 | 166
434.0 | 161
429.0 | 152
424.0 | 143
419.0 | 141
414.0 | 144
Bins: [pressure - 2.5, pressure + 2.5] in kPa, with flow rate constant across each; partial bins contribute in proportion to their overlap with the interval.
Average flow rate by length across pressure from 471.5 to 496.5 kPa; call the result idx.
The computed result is 168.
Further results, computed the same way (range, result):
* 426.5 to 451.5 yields 162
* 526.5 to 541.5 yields 158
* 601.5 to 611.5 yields 140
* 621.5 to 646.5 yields 133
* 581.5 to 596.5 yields 145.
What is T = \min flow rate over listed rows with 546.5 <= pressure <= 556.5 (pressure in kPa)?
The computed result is 150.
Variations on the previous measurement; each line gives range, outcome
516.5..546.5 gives 154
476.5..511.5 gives 160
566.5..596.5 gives 144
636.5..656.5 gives 130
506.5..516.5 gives 176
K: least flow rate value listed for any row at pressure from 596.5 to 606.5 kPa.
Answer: 140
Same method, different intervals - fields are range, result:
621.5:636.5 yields 131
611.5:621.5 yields 141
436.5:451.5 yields 162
